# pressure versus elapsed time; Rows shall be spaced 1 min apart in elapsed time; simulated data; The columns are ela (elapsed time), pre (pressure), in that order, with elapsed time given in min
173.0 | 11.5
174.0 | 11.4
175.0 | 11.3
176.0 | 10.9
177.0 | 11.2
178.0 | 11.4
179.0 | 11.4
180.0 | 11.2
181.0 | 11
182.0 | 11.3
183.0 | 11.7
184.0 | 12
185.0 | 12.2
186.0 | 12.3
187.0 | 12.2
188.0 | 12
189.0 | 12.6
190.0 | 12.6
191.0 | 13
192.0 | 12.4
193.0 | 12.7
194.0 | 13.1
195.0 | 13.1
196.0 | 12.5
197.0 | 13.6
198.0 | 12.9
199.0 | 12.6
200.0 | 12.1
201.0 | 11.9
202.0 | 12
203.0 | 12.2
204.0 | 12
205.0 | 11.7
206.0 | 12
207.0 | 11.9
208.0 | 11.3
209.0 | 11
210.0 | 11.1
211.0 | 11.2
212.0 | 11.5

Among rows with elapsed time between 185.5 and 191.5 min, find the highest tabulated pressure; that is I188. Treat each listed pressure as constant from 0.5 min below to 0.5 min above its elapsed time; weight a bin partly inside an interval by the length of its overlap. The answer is 13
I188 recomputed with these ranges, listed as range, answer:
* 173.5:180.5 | 11.4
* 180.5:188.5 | 12.3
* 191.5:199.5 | 13.6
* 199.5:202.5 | 12.1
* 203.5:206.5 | 12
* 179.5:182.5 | 11.3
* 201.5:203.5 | 12.2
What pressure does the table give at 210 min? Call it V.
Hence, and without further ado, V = 11.1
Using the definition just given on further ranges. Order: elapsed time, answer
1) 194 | 13.1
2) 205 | 11.7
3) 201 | 11.9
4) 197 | 13.6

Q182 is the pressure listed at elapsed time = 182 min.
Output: 11.3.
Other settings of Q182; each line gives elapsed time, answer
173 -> 11.5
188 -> 12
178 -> 11.4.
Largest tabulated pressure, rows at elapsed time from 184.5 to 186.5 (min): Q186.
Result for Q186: 12.3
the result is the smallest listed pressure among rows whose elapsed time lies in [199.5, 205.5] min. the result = 11.7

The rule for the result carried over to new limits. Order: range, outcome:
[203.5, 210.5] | 11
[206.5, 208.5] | 11.3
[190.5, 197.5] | 12.4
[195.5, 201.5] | 11.9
